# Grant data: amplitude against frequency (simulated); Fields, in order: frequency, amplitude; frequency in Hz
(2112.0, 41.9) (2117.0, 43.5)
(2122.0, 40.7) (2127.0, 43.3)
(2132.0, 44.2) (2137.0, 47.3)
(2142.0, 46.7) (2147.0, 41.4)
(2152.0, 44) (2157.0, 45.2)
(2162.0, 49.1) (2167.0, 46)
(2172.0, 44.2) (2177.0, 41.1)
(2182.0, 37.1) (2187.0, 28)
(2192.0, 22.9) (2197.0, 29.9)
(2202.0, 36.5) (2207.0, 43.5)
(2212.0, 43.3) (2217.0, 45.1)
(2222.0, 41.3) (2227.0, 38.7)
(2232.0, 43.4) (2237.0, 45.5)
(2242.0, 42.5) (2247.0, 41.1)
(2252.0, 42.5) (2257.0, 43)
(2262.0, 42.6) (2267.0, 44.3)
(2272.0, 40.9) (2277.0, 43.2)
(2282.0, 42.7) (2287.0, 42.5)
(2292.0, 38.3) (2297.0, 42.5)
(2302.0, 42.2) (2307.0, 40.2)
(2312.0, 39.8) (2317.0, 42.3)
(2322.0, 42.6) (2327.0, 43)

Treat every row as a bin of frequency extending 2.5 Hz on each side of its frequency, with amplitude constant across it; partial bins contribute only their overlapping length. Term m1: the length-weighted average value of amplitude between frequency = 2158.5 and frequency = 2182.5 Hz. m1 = 44.1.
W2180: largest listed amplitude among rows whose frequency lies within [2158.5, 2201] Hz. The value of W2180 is 49.1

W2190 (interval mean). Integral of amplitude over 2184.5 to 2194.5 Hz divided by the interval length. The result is 25.4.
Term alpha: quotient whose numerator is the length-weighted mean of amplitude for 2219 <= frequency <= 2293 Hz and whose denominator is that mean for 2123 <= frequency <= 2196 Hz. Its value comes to 1.03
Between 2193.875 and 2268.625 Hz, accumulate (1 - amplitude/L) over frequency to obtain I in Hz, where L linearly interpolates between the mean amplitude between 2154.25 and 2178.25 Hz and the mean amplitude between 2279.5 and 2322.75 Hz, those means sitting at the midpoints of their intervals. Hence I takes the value 3.5 Hz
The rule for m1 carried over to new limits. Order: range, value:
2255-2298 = 42.2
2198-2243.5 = 41.8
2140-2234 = 40.3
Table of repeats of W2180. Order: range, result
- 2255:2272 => 44.3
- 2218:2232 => 43.4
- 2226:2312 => 45.5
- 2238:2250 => 42.5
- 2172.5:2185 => 41.1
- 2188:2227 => 45.1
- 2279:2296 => 42.7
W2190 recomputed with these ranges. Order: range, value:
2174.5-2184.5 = 39.1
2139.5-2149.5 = 44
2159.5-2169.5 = 47.5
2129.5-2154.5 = 44.7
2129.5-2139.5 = 45.8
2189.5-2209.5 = 33.2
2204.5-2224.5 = 43.3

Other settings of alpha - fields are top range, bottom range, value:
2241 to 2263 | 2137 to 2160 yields 0.95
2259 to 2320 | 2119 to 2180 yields 0.94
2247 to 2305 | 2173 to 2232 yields 1.13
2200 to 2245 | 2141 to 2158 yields 0.96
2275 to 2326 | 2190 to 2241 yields 1.06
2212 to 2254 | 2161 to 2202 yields 1.16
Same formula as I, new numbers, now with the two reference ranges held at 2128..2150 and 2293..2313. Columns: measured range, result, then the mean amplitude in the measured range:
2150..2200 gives 6.1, 38.7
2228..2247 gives -0.2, 43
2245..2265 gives -0.1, 42.4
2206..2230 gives 0.4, 42.3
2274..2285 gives -0.3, 42.8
